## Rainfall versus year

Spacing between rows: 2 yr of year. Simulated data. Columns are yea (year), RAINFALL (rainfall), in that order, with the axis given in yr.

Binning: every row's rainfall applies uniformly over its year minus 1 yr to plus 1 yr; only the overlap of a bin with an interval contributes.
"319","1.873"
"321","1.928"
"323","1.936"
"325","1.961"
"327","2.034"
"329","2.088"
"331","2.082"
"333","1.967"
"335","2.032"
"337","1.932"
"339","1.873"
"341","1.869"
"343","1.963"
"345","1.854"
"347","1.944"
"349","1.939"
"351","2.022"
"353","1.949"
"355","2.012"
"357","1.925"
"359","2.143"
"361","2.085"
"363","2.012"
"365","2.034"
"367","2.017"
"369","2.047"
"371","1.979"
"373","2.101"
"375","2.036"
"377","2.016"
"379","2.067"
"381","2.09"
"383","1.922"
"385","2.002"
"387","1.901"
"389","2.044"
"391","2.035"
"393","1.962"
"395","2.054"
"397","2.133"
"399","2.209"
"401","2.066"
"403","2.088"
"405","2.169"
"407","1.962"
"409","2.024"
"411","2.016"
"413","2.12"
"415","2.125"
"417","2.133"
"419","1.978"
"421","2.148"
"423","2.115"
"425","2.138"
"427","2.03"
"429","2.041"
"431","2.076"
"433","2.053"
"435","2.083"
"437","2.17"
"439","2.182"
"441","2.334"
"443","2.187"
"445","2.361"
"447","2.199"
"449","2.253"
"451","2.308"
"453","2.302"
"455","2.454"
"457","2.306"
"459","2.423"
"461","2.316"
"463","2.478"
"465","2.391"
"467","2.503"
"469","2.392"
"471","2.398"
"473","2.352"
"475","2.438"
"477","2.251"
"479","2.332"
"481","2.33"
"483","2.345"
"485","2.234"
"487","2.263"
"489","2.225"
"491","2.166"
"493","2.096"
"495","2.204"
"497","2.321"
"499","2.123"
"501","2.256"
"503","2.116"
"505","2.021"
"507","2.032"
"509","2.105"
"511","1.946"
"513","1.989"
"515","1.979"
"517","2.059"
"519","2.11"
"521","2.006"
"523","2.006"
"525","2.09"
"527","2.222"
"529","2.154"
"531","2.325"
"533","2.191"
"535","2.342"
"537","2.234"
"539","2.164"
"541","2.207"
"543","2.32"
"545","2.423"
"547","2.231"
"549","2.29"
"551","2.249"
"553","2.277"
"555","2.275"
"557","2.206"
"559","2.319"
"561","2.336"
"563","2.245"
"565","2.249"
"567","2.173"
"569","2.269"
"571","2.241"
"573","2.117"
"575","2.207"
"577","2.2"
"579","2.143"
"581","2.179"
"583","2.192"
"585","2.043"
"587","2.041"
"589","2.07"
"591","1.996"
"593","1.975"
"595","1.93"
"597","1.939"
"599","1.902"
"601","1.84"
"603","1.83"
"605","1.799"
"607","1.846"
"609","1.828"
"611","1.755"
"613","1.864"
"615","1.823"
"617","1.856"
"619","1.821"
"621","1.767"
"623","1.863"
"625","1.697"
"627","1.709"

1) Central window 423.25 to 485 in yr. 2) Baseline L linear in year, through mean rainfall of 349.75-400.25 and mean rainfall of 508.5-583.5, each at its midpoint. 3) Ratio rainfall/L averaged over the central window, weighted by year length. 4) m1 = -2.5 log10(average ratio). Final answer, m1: -0.09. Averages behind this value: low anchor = 2.03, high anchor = 2.19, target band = 2.28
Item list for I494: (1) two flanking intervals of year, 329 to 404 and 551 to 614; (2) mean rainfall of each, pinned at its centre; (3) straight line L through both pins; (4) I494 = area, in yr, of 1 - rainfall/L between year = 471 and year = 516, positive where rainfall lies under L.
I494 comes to -3.1 yr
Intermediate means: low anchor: 2.01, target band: 2.19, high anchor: 2.08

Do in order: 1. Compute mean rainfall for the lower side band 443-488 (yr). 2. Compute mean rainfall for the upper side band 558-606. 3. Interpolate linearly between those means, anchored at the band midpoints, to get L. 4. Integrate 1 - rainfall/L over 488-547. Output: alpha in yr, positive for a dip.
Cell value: 2.01 yr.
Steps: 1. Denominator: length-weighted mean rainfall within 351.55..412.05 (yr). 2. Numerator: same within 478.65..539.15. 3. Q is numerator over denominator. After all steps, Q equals 1.06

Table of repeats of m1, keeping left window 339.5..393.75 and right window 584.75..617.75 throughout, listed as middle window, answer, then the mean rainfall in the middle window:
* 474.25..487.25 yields -0.186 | 2.31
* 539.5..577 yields -0.176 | 2.25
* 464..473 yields -0.229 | 2.41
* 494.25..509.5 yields -0.110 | 2.15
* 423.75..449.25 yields -0.100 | 2.16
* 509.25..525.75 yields -0.050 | 2.03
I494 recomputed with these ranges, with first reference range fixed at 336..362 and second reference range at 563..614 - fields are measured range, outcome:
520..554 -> -3.4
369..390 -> -0.5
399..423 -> -1.2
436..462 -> -3.9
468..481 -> -2.3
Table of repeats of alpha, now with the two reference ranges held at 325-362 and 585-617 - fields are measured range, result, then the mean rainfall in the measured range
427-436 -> -0.5 yr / 2.06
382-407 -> -1.0 yr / 2.05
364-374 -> -0.3 yr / 2.04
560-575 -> -2.5 yr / 2.23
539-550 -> -2.1 yr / 2.28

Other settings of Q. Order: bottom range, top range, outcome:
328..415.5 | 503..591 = 1.07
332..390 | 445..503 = 1.16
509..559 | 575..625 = 0.89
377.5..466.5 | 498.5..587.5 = 1.01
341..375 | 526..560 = 1.13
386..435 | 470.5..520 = 1.06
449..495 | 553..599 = 0.92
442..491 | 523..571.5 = 0.96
